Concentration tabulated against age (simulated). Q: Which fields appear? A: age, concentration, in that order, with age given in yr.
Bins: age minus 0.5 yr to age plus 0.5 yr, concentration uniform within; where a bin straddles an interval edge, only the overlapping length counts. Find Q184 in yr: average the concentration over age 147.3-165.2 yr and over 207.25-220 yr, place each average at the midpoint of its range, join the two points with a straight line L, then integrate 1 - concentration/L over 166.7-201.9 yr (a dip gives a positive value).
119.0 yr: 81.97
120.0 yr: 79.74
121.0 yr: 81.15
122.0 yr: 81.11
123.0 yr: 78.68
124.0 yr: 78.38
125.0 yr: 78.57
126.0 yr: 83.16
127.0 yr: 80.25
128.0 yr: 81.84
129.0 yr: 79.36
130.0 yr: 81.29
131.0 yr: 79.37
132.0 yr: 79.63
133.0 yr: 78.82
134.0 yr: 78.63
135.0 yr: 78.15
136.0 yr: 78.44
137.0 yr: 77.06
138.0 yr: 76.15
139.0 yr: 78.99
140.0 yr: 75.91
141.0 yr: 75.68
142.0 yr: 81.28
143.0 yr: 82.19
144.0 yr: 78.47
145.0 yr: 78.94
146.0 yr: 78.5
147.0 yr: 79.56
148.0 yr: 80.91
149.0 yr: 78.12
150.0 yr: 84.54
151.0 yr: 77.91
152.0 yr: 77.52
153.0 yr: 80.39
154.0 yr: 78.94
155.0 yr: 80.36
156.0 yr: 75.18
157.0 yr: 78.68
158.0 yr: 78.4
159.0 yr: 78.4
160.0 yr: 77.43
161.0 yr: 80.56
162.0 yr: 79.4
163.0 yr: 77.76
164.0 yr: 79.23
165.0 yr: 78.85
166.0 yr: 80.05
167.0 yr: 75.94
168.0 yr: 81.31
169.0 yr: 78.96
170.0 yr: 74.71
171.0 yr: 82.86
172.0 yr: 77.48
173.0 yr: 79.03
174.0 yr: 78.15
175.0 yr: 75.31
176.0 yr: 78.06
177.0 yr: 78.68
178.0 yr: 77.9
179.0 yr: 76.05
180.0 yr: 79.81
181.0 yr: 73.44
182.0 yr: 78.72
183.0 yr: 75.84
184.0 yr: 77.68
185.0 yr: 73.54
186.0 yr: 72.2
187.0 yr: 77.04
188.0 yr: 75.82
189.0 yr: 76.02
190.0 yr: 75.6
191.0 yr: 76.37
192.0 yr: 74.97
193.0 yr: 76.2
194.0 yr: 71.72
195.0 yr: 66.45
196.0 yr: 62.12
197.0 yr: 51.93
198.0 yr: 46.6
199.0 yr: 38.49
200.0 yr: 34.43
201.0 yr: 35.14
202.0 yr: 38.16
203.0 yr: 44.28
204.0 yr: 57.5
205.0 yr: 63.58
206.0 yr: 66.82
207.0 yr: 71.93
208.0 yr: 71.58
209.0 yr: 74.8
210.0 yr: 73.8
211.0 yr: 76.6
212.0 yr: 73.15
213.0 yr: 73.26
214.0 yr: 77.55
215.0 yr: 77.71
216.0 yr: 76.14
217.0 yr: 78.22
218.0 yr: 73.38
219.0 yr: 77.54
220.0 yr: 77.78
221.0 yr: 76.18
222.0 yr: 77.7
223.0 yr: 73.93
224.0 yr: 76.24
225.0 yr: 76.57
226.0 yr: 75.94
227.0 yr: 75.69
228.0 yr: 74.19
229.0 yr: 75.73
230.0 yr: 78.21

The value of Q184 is 3.06 yr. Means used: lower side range 79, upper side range 75.3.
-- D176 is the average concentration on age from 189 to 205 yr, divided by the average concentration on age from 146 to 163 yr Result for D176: 0.73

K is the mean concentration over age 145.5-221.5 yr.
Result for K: 73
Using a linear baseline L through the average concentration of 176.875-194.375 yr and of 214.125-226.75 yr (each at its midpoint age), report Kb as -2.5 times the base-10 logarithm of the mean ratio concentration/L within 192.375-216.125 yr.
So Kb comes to 0.218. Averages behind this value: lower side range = 76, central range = 62.3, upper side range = 76.5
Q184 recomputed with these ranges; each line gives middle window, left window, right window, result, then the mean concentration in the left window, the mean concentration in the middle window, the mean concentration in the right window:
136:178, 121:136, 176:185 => -0.2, 79.8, 78.7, 77.1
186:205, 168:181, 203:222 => 3.7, 78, 60.4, 72.6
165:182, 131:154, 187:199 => -1.4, 78.9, 78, 67.6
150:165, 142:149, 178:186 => 0.0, 79.8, 78.8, 76.3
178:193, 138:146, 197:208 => -4.5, 78.6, 76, 50.8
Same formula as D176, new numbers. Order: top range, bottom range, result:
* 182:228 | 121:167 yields 0.87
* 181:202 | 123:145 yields 0.83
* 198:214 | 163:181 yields 0.76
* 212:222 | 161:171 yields 0.97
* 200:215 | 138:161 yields 0.81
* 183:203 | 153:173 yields 0.80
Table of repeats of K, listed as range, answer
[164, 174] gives 78.8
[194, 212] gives 58.1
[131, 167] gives 78.8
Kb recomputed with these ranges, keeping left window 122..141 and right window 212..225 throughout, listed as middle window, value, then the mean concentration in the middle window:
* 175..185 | 0.01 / 77.1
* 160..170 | -0.01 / 78.8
